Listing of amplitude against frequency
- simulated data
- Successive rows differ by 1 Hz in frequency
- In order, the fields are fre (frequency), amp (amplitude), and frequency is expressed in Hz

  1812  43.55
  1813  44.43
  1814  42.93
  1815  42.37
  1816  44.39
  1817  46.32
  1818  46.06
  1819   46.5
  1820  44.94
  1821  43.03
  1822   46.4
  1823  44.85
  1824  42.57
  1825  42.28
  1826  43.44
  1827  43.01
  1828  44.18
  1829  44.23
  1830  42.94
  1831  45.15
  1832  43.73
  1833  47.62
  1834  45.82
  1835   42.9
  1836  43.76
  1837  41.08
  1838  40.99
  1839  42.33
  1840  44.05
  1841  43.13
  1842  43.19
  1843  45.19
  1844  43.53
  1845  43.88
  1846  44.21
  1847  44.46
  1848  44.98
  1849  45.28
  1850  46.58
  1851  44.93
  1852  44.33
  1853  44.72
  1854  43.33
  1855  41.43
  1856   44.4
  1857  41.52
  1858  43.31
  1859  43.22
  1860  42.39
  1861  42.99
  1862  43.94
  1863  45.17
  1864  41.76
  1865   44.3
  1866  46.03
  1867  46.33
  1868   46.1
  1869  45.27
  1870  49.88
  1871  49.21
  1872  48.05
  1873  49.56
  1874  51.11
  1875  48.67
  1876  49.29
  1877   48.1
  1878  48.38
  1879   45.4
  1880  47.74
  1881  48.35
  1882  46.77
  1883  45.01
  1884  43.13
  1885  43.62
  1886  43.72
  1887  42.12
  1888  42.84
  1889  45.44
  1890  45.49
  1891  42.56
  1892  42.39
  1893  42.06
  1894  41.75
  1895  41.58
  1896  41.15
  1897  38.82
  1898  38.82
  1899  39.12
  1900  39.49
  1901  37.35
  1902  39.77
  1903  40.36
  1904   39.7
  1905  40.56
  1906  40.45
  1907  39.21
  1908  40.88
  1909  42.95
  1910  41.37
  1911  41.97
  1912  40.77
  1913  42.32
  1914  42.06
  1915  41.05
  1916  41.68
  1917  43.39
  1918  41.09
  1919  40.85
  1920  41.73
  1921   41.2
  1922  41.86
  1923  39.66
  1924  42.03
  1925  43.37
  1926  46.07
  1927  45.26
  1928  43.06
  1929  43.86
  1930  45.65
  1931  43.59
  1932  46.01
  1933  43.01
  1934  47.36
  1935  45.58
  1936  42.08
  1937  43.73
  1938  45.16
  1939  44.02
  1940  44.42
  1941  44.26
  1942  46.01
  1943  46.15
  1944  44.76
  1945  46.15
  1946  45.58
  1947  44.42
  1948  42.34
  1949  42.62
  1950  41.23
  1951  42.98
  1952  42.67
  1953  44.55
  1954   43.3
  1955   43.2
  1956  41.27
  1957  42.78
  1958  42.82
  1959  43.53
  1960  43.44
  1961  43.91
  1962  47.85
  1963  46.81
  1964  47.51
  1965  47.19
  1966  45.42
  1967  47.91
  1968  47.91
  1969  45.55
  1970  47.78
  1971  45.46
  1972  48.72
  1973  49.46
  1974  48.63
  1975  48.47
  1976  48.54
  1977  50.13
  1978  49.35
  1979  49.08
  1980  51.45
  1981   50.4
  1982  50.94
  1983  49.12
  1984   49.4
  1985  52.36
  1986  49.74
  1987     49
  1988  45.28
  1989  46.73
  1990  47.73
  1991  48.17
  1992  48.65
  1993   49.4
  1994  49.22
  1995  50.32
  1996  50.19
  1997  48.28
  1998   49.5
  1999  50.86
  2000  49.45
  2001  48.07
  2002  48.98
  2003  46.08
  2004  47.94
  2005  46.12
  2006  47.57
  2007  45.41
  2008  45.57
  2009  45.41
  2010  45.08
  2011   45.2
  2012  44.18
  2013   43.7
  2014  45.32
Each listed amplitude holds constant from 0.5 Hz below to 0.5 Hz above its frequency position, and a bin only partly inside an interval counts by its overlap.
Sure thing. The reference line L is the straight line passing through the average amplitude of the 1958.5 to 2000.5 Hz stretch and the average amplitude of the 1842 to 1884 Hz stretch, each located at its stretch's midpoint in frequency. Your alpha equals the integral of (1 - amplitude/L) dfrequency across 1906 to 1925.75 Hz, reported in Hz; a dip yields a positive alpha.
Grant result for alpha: 2.20 Hz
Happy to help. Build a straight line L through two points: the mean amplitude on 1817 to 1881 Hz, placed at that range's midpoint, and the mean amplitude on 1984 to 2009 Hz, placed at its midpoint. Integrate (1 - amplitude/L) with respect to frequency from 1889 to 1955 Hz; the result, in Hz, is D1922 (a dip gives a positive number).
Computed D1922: 5.7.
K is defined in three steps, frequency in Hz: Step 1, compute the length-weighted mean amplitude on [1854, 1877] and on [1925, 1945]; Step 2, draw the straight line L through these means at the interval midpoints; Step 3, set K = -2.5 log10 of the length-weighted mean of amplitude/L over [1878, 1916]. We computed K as 0.08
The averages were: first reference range 45.6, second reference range 44.7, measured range 42.2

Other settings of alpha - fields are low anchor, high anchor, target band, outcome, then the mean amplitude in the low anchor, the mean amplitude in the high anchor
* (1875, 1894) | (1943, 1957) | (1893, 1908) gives 1.6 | 45.1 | 43.5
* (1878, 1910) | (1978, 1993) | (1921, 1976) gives 1.9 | 42.3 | 49.2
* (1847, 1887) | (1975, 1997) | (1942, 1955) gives 1.1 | 45.5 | 49.3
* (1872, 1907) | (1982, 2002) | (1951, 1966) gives 0.9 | 43.6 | 49.1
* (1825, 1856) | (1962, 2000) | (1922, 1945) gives 1.3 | 43.9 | 48.7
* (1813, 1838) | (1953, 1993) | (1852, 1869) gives 0.4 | 44.1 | 47.3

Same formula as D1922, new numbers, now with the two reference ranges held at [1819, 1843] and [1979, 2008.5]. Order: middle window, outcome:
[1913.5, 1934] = 1.61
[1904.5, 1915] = 1.12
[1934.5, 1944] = 0.49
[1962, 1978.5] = 0.06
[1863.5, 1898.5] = 0.10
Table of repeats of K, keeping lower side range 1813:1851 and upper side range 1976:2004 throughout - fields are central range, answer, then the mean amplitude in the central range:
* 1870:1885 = -0.050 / 47.7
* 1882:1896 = 0.065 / 43.3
